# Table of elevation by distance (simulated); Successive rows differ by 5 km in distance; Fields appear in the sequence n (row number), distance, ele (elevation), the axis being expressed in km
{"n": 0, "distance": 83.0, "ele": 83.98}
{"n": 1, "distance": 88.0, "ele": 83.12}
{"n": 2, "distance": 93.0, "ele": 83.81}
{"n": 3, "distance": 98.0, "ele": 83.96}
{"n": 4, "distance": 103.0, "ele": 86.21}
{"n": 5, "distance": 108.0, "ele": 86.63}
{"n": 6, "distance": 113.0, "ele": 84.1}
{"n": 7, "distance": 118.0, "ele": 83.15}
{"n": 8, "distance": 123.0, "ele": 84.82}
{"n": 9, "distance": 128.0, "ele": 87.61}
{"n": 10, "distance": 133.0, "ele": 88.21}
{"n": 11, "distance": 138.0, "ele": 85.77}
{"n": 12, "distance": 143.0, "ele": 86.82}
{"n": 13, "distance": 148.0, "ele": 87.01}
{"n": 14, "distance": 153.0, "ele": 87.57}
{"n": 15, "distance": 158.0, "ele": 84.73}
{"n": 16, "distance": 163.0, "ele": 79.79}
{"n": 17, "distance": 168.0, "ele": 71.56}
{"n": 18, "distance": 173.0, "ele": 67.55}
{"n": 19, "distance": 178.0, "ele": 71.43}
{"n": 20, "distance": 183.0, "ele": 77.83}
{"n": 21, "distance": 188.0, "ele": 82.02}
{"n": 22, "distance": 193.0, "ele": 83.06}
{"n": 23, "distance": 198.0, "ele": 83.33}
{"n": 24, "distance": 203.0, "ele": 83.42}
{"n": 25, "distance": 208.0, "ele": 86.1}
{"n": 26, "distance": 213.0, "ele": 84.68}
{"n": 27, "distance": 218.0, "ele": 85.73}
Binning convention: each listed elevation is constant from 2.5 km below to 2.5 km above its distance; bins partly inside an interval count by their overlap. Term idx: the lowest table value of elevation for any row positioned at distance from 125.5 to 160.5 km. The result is 84.73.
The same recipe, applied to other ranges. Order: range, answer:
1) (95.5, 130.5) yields 83.15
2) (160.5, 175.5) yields 67.55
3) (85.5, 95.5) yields 83.12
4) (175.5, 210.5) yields 71.43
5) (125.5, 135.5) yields 87.61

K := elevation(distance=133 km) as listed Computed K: 88.21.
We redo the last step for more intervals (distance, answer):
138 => 85.77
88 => 83.12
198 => 83.33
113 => 84.1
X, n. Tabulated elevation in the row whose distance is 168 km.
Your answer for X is 71.56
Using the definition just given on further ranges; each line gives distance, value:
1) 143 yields 86.82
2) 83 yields 83.98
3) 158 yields 84.73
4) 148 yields 87.01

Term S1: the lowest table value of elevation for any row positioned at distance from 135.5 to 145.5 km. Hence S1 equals 85.77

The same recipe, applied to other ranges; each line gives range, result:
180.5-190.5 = 77.83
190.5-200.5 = 83.06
